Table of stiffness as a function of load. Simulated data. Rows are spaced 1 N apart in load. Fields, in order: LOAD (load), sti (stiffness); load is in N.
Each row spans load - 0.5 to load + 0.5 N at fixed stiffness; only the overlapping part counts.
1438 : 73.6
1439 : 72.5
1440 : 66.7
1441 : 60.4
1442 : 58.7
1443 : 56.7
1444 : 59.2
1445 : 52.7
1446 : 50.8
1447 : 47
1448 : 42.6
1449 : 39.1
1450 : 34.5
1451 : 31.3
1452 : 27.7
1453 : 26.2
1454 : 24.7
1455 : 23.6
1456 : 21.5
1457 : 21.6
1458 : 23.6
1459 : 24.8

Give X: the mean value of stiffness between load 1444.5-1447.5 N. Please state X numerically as 50.2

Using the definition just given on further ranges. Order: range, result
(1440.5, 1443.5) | 58.6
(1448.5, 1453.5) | 31.8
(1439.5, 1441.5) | 63.5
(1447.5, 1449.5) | 40.9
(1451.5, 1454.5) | 26.2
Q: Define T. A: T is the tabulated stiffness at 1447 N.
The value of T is 47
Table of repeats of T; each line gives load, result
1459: 24.8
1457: 21.6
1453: 26.2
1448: 42.6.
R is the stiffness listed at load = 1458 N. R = 23.6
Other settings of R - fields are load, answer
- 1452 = 27.7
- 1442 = 58.7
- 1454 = 24.7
